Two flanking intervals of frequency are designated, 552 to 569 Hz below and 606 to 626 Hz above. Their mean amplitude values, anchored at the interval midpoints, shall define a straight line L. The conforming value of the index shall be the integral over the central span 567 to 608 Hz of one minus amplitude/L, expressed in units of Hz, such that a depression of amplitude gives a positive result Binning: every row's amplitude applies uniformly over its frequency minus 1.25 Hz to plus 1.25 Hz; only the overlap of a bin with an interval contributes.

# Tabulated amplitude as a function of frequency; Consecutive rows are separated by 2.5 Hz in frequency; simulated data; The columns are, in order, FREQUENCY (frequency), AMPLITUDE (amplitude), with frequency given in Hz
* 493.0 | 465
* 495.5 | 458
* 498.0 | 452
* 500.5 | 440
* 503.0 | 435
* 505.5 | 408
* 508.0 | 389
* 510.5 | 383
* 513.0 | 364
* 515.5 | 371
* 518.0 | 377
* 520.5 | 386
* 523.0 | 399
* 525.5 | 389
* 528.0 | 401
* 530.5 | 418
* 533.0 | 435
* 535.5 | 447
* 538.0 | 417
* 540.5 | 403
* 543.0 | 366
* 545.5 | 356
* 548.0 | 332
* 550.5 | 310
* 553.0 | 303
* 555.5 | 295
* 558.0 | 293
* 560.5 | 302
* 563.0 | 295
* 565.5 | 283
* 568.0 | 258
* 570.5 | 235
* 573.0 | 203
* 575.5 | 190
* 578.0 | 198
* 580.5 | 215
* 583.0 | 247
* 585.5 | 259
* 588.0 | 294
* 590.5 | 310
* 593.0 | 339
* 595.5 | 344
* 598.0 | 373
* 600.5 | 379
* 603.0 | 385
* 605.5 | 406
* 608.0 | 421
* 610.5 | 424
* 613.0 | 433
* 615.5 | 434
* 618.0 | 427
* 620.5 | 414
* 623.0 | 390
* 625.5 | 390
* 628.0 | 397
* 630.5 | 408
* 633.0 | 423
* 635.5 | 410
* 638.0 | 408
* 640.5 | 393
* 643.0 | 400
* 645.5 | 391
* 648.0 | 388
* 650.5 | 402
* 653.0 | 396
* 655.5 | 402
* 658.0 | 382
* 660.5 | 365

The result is 7.2 Hz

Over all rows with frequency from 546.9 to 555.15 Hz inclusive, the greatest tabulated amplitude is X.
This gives 332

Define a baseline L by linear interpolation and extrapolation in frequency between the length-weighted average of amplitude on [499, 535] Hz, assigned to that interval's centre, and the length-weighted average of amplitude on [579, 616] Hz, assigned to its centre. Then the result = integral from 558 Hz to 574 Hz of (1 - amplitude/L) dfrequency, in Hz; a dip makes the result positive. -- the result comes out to 4.5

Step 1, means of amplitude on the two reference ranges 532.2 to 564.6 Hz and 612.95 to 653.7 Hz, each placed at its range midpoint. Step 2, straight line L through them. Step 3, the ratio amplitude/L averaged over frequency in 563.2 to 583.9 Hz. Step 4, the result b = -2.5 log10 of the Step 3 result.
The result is 0.49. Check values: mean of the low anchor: 348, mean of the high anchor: 405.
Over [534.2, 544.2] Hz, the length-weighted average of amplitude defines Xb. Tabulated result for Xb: 409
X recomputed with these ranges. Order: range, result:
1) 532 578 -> 447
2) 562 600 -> 373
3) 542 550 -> 366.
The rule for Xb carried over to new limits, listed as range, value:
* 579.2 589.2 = 253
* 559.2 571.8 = 274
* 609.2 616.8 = 430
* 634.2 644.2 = 403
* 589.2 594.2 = 324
